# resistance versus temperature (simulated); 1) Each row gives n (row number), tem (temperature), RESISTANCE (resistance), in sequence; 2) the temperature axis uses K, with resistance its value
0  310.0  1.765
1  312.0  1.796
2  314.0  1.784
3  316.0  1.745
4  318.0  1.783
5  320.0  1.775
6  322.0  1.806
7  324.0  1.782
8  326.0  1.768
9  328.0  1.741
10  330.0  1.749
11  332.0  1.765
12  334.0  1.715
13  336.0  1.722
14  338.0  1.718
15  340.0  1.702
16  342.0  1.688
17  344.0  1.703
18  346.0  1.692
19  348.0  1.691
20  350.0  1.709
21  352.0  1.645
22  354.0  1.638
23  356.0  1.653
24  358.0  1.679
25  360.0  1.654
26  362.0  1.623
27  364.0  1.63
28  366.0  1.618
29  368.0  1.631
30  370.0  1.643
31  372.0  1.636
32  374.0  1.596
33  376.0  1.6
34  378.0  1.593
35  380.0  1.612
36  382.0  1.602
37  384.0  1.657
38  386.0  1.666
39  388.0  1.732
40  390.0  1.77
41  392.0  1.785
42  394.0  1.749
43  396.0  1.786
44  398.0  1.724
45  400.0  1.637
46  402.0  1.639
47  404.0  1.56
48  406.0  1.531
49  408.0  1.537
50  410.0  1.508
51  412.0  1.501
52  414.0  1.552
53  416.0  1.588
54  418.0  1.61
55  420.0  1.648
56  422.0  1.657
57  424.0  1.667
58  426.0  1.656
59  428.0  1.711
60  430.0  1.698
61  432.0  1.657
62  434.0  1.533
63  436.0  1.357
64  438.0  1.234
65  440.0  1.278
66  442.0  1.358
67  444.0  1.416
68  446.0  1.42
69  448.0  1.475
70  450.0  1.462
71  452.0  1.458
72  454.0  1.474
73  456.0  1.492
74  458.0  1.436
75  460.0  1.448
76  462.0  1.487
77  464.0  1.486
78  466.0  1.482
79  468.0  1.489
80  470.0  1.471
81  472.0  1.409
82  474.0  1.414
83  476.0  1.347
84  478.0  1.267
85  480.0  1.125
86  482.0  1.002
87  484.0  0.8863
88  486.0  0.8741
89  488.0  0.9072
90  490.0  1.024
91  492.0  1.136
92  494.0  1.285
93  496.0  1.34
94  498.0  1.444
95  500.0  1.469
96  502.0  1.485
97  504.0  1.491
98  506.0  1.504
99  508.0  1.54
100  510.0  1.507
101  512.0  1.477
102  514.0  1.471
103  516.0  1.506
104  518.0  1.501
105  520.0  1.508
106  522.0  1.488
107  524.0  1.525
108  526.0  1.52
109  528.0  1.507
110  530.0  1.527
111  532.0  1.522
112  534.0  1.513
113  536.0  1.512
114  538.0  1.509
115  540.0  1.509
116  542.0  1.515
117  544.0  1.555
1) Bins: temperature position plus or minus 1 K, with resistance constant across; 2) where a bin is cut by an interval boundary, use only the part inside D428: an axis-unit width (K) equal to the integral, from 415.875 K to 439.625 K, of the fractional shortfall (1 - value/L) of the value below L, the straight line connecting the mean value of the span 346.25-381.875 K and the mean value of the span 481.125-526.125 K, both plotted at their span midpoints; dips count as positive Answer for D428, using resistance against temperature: -1.2 K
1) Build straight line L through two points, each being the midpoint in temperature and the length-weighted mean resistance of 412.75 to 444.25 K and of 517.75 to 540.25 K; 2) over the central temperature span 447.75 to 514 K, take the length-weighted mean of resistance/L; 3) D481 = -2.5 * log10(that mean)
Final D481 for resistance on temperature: 0.13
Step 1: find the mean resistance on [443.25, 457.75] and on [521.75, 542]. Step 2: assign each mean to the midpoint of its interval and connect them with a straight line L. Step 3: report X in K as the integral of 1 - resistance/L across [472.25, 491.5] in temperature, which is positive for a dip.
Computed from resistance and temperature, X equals 4.8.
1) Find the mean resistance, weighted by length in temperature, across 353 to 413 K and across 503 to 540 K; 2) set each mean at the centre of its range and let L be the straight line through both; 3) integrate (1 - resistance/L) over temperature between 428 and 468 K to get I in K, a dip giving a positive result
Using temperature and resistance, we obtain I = 2.9 K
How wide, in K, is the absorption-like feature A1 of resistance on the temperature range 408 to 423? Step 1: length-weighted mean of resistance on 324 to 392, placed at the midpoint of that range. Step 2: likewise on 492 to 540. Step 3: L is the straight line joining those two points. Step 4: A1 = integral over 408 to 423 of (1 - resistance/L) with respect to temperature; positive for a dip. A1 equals 0.3 K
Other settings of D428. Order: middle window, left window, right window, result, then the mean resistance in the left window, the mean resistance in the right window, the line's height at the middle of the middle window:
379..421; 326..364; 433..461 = -2.5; 1.69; 1.42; 1.54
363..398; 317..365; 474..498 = -2.6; 1.71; 1.14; 1.55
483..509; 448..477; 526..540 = 3.9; 1.45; 1.51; 1.48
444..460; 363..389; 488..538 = 0.7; 1.63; 1.44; 1.53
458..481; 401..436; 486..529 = 1.2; 1.6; 1.4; 1.48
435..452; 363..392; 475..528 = 1.2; 1.65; 1.34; 1.48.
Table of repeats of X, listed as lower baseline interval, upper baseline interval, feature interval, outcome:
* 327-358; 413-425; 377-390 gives 0.0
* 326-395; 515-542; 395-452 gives 2.4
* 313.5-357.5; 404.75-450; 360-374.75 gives 0.2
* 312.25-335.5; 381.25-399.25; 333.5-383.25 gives 2.5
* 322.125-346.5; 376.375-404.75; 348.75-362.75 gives 0.4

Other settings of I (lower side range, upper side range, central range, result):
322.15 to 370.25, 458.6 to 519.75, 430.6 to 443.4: 0.5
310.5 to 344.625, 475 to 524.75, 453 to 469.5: -0.6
